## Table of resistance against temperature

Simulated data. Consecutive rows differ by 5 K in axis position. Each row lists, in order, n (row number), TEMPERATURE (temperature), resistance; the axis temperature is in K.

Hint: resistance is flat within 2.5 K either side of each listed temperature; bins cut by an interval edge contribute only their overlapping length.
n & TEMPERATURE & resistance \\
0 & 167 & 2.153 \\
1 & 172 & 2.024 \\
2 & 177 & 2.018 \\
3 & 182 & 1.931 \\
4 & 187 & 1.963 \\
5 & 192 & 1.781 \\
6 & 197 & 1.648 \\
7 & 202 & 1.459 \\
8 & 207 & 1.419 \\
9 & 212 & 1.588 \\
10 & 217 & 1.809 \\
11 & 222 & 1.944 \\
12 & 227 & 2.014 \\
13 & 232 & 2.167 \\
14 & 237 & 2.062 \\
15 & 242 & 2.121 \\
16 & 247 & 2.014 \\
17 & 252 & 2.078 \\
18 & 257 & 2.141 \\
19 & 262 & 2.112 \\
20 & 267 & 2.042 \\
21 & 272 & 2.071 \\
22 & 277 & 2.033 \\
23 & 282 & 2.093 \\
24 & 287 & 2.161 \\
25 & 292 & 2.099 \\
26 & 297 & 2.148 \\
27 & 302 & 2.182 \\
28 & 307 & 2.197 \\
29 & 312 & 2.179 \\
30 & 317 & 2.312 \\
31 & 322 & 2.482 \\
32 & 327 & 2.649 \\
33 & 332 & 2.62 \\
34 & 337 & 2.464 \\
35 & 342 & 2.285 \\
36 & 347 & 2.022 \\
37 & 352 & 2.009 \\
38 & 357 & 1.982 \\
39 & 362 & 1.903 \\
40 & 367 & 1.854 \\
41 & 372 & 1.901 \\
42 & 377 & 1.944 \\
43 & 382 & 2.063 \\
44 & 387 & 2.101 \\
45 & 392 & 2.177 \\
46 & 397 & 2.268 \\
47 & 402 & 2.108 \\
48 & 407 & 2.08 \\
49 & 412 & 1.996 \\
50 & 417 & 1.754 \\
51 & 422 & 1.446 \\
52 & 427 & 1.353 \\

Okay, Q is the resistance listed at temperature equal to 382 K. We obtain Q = 2.063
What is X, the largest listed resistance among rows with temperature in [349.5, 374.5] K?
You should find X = 2.009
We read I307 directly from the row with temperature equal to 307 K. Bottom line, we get 2.197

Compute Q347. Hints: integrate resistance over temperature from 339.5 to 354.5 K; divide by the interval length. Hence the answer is 2.11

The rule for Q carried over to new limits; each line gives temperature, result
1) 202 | 1.459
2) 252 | 2.078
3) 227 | 2.014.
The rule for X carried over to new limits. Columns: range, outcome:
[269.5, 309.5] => 2.197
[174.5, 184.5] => 2.018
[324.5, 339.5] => 2.649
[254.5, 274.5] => 2.141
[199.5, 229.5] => 2.014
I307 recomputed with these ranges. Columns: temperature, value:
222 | 1.944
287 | 2.161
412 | 1.996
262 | 2.112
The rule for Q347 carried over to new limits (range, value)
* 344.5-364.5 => 1.98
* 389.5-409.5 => 2.16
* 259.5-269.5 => 2.08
